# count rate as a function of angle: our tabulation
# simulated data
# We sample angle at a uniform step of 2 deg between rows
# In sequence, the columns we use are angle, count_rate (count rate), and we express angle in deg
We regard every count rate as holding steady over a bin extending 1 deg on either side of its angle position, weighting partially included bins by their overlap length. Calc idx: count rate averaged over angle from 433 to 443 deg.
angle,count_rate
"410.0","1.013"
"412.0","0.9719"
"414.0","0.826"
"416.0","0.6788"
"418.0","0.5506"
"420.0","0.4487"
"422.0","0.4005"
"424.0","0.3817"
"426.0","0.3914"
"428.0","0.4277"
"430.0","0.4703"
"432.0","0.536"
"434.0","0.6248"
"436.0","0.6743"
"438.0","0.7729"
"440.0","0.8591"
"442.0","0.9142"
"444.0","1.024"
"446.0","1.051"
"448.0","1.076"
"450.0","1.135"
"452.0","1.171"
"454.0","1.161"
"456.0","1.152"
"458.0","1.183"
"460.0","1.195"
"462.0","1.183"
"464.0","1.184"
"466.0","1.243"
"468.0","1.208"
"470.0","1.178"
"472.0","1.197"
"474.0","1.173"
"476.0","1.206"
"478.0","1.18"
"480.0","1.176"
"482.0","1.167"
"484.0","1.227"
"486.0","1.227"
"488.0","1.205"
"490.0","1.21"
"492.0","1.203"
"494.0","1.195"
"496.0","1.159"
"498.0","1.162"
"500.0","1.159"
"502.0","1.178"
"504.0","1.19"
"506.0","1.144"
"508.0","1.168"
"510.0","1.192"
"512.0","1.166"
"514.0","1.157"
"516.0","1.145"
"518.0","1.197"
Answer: 0.769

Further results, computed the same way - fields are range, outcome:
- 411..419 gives 0.757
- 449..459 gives 1.16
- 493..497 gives 1.18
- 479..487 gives 1.2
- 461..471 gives 1.2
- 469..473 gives 1.19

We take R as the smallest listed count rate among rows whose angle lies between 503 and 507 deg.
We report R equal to 1.144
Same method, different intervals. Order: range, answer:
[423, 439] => 0.3817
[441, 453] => 0.9142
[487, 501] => 1.159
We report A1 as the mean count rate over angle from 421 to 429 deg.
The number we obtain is 0.4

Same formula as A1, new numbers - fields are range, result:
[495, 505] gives 1.17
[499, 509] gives 1.17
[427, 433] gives 0.478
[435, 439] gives 0.724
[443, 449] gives 1.05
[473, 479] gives 1.19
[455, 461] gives 1.18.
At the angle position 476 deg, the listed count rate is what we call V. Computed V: 1.206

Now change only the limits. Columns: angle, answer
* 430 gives 0.4703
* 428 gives 0.4277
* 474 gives 1.173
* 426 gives 0.3914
